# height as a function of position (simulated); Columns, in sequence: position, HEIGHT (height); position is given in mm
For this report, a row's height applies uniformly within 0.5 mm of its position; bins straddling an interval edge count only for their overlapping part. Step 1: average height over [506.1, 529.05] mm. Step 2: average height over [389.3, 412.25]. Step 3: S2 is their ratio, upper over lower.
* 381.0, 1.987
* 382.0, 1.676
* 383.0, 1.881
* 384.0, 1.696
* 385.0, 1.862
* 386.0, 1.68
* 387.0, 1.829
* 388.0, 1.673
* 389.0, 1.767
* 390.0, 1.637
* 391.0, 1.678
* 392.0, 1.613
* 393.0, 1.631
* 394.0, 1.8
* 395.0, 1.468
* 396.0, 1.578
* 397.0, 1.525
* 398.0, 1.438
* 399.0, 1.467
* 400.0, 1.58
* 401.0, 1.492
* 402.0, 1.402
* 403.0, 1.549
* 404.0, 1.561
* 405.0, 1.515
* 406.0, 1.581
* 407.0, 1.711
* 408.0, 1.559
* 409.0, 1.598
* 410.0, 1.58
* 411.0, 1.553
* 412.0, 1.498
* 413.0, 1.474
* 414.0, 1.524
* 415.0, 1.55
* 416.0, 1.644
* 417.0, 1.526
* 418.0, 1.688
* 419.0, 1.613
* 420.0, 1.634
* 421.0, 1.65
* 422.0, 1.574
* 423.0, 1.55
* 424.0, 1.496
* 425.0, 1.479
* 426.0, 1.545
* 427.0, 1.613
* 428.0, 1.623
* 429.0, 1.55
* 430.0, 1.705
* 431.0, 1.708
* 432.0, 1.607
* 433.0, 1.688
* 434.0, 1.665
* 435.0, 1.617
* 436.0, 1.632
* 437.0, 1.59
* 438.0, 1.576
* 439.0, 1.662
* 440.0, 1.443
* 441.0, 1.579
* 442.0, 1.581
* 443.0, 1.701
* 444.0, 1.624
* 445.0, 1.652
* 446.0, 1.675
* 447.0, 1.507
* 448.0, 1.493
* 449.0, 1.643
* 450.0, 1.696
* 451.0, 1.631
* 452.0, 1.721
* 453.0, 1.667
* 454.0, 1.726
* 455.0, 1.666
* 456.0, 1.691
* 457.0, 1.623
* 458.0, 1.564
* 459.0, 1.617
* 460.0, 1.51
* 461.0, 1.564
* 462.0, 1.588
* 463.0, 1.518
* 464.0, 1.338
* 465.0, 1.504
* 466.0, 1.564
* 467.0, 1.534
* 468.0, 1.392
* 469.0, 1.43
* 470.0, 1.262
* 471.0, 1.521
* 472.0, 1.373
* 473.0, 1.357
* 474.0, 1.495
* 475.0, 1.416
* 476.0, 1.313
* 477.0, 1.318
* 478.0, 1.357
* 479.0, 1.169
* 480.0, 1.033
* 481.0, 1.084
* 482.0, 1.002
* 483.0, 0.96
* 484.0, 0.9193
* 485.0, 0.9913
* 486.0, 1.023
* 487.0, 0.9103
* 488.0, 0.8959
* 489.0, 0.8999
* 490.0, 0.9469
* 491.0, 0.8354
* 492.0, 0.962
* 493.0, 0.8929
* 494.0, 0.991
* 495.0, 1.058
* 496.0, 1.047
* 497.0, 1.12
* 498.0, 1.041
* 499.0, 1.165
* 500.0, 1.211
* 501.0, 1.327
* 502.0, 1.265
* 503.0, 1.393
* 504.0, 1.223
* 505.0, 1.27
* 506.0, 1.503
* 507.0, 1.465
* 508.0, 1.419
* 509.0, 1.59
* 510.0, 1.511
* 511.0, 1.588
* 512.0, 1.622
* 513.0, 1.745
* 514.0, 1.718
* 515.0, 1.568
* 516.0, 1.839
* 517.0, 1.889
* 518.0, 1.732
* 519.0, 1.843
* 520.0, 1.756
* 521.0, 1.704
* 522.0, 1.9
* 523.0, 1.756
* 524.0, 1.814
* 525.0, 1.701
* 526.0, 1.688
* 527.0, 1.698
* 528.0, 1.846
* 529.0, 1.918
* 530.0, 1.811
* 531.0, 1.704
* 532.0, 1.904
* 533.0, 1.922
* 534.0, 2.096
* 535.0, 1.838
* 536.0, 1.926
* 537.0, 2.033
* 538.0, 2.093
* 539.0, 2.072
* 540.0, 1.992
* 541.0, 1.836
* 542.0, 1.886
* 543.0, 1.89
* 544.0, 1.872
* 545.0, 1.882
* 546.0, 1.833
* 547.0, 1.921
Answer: 1.1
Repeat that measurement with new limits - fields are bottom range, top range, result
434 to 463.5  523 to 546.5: 1.16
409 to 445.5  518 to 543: 1.17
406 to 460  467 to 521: 0.81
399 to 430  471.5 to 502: 0.71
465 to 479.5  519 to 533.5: 1.29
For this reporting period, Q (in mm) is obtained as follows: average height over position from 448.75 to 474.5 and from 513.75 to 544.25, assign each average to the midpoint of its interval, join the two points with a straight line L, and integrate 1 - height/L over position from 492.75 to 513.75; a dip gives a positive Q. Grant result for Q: 5.1 mm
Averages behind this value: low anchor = 1.55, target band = 1.32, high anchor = 1.85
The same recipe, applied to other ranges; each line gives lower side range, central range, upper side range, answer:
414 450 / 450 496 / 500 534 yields 9.0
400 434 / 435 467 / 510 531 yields 0.7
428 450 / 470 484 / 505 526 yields 3.4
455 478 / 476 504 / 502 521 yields 8.4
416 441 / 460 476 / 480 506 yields -2.3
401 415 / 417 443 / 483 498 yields -4.0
